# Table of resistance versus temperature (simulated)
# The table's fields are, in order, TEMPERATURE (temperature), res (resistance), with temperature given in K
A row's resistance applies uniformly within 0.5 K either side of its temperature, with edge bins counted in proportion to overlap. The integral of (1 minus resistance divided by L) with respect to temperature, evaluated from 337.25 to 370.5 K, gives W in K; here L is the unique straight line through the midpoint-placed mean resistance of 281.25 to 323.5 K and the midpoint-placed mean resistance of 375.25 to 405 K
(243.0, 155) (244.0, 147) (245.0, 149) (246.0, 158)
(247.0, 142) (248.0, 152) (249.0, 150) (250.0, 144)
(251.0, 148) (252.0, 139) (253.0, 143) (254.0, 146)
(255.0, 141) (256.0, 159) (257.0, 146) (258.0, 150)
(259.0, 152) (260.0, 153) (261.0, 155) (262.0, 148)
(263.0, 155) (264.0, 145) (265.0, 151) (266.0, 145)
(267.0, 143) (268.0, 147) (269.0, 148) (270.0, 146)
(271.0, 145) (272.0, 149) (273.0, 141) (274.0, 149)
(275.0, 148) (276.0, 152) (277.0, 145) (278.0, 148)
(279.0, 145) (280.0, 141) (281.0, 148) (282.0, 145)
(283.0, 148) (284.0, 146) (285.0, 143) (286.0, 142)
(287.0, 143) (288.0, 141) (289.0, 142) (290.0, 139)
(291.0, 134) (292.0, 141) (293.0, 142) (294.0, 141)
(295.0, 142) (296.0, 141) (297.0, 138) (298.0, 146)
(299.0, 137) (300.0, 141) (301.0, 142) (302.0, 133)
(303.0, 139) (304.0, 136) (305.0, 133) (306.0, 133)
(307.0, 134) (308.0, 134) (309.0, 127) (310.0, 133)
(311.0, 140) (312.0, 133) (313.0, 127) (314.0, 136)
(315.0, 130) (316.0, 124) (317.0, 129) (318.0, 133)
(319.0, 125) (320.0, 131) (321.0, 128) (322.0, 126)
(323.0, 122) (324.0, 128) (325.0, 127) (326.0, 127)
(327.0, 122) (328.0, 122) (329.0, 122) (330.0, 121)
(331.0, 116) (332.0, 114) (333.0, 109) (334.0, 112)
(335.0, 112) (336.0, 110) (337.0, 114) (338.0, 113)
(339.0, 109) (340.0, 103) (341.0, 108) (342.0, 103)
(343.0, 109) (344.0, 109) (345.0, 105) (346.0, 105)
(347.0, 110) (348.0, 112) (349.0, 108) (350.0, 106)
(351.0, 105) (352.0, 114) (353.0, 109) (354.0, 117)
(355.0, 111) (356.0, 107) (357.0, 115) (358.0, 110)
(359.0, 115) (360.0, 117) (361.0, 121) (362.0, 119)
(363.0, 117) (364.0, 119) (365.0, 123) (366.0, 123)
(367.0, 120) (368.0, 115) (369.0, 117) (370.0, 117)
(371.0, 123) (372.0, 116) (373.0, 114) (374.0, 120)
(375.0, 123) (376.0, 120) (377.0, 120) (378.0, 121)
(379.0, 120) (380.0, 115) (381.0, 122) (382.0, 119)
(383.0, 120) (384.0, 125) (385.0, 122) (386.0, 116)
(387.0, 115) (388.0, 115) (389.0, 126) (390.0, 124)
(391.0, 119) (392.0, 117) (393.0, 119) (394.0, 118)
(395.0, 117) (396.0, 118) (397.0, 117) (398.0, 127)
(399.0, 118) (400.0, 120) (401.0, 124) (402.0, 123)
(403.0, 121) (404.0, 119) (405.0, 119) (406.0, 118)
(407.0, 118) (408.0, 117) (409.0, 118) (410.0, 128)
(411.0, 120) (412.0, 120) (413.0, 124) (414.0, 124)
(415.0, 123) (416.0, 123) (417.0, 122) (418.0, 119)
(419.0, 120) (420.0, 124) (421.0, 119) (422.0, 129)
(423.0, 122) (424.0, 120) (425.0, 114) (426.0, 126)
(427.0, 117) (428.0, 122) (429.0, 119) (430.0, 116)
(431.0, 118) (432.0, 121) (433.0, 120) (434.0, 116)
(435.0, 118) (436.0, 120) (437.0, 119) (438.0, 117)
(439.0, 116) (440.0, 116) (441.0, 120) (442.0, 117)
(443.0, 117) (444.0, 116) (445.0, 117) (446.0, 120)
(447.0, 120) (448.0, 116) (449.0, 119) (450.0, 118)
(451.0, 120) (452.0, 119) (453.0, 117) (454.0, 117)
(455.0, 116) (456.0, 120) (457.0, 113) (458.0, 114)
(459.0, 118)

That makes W 3.7 K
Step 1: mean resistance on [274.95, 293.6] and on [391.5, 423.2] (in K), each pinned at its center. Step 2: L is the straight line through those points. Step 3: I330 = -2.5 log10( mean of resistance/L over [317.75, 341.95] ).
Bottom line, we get 0.14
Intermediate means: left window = 144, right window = 121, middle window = 118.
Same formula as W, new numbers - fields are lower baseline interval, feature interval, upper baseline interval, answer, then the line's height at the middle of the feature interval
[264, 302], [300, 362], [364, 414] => 6.00 K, 133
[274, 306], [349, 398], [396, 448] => 4.01 K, 128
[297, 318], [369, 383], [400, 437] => 0.74 K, 126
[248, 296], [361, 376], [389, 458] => 1.16 K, 129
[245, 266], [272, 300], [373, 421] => -0.13 K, 143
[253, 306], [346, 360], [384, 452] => 2.19 K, 131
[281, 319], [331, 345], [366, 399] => 2.11 K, 129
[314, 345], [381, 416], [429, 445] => -0.65 K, 118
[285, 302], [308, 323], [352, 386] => 0.44 K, 134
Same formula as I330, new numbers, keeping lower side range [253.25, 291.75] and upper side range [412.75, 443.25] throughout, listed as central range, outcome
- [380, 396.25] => 0.065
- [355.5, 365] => 0.136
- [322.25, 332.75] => 0.127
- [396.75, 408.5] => 0.036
